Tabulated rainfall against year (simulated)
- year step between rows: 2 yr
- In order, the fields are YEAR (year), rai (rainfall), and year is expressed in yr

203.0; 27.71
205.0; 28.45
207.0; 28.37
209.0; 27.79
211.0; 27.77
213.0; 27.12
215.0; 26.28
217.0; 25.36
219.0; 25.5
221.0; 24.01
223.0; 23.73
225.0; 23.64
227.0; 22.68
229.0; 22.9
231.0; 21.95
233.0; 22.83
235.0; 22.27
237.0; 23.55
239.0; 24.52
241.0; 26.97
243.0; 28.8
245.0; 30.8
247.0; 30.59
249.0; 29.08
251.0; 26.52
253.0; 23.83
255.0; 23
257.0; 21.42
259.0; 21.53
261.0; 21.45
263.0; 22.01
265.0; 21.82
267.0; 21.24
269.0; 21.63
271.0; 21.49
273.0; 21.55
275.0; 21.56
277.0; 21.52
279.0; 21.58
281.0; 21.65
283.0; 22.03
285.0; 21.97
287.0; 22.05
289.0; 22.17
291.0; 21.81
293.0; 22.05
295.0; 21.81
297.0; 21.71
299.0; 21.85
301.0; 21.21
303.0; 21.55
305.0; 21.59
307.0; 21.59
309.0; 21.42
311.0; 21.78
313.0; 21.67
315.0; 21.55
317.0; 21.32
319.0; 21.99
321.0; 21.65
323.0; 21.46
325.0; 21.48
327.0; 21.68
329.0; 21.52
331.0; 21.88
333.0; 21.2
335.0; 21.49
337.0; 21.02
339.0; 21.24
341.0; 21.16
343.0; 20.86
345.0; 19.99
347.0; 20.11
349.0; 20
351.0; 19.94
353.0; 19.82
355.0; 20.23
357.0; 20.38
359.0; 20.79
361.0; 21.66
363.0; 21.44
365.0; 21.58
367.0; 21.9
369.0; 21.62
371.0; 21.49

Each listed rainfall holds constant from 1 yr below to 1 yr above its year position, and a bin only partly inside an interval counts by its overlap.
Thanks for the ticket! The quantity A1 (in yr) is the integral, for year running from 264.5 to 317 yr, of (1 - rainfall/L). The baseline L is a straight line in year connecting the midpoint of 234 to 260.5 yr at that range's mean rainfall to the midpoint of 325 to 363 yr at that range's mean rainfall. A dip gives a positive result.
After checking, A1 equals 3.9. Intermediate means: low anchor 25.5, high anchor 20.9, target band 21.7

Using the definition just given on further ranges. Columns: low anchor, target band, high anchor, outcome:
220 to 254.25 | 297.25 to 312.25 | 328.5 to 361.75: 0.56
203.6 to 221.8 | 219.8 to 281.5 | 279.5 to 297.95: 1.80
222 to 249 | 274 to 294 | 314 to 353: 1.13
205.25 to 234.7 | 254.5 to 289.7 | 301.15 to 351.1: 2.18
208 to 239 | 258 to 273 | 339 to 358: 0.97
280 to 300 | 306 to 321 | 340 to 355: -0.27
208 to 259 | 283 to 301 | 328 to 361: 0.77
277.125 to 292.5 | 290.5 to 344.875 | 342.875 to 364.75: -0.75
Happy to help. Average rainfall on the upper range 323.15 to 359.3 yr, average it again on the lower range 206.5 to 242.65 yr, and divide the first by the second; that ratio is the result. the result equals 0.84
